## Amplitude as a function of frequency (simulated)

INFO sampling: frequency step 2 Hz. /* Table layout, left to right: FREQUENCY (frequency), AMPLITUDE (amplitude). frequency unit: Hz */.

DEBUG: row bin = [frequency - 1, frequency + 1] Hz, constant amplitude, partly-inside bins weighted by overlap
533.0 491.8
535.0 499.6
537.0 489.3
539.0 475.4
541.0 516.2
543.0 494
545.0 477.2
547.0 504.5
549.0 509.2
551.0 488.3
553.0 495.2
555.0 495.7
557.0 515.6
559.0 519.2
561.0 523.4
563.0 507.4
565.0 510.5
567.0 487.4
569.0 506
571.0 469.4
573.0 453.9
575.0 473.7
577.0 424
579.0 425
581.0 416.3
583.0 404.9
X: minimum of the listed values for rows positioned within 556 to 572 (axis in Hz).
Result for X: 469.4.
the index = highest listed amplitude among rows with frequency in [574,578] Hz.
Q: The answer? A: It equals 473.7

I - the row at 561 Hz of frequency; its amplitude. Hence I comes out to 523.4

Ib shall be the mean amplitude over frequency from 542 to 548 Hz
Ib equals 492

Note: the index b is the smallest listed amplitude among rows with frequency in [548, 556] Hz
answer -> 488.3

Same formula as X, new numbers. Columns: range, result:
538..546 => 475.4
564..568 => 487.4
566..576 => 453.9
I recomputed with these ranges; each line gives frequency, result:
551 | 488.3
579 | 425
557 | 515.6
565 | 510.5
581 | 416.3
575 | 473.7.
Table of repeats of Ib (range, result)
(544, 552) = 495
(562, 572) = 496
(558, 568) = 510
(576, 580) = 424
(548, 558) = 501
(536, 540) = 482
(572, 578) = 451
